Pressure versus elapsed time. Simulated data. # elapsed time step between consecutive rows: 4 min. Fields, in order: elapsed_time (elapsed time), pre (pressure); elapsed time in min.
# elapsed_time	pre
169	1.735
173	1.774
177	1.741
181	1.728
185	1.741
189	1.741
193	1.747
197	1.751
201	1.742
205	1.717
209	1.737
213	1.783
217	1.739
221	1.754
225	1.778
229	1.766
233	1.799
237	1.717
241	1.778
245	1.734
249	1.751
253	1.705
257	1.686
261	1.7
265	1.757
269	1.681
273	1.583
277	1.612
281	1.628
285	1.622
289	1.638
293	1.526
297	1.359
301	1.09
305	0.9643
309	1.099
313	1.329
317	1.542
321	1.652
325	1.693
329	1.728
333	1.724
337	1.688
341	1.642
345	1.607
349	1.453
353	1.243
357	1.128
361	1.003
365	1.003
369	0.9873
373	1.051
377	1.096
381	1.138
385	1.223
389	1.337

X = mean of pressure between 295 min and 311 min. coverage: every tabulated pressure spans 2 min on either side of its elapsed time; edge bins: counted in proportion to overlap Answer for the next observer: 1.13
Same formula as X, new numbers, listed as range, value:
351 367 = 1.09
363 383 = 1.06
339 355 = 1.49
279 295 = 1.6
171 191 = 1.75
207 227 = 1.76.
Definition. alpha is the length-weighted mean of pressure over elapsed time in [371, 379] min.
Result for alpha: 1.07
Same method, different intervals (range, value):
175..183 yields 1.73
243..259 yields 1.72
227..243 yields 1.77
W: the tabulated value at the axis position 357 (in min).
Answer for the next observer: 1.128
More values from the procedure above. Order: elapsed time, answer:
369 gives 0.9873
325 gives 1.693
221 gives 1.754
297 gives 1.359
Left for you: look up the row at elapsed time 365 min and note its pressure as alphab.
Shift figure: 1.003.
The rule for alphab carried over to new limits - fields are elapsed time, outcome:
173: 1.774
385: 1.223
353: 1.243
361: 1.003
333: 1.724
